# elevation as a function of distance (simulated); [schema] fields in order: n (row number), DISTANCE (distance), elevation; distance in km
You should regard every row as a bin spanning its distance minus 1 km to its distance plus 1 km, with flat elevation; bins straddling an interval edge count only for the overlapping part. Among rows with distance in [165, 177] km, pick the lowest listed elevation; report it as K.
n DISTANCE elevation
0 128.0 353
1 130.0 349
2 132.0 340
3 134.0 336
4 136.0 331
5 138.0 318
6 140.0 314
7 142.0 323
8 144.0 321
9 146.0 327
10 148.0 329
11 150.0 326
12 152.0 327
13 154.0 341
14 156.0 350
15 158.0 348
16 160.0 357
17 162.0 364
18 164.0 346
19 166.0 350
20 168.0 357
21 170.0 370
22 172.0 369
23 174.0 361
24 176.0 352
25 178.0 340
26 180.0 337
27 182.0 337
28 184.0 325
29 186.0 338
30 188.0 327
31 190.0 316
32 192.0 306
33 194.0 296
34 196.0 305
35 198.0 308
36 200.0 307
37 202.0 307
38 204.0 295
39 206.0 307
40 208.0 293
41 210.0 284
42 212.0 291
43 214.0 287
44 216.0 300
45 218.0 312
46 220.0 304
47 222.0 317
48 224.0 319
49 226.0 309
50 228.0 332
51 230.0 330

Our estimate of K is 350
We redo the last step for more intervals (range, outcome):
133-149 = 314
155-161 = 348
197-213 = 284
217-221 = 304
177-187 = 325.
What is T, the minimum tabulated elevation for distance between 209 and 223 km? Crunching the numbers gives 284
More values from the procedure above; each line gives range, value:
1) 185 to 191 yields 316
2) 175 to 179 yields 340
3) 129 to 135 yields 336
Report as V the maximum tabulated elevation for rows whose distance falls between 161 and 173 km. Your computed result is 370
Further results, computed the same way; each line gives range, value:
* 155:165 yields 364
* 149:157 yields 350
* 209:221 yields 312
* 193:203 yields 308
